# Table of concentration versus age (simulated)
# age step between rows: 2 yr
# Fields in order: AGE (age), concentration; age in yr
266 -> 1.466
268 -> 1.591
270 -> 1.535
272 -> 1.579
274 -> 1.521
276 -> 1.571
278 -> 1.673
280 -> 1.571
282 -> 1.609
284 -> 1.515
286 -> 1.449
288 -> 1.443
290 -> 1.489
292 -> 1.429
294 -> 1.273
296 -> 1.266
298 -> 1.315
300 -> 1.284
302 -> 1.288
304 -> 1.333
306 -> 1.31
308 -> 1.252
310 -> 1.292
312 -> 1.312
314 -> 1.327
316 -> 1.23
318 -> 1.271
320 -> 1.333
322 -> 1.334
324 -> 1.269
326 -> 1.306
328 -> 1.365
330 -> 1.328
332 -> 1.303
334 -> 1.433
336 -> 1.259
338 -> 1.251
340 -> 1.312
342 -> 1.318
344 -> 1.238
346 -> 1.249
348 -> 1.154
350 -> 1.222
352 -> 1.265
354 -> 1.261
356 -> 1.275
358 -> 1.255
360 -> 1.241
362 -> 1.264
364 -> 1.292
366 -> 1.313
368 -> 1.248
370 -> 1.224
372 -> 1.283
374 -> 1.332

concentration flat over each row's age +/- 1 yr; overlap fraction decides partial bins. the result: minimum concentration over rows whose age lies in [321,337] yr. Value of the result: 1.259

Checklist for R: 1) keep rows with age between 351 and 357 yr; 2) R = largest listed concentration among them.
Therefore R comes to 1.275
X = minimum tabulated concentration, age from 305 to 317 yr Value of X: 1.23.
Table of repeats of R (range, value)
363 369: 1.313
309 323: 1.334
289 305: 1.489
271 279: 1.673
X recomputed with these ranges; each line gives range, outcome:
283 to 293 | 1.429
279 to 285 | 1.515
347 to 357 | 1.154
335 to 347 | 1.238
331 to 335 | 1.303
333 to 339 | 1.251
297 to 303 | 1.284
